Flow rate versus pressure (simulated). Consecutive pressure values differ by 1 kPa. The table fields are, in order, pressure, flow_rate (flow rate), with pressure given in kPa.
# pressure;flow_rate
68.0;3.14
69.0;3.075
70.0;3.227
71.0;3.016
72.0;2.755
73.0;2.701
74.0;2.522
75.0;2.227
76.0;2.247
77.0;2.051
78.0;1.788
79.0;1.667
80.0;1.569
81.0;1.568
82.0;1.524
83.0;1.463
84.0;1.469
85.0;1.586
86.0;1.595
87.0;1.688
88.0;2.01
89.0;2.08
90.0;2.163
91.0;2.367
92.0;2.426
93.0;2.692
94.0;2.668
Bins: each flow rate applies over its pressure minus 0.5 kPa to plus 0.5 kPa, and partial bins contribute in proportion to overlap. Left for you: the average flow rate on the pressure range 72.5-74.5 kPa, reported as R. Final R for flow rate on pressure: 2.61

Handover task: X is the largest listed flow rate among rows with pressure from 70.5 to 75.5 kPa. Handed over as 3.016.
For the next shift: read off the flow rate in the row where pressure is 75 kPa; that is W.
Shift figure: 2.227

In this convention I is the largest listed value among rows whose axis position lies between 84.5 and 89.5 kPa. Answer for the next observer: 2.08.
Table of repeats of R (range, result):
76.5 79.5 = 1.84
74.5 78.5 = 2.08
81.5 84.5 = 1.49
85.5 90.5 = 1.91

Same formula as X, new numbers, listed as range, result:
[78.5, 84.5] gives 1.667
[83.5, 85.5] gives 1.586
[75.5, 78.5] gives 2.247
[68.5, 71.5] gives 3.227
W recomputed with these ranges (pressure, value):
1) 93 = 2.692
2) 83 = 1.463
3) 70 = 3.227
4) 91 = 2.367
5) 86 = 1.595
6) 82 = 1.524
